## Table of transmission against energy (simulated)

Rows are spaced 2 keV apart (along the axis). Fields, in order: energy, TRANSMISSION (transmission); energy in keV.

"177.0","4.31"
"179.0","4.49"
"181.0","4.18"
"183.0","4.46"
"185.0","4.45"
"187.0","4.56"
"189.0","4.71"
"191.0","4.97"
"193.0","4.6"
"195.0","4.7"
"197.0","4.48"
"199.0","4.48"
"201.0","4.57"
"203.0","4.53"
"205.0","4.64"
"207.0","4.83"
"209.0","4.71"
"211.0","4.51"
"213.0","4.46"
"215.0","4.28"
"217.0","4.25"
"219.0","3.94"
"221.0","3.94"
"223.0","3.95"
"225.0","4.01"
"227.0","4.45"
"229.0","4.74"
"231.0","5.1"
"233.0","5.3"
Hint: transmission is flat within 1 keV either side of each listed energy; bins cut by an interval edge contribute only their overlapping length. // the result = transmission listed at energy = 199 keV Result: 4.48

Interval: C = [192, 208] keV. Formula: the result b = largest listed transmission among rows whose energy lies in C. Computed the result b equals 4.83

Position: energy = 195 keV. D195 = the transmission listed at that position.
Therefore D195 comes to 4.7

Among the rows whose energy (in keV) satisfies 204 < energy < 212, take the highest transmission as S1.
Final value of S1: 4.83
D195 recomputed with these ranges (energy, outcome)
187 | 4.56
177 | 4.31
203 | 4.53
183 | 4.46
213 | 4.46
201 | 4.57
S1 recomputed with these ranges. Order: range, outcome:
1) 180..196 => 4.97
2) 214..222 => 4.28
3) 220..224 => 3.95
